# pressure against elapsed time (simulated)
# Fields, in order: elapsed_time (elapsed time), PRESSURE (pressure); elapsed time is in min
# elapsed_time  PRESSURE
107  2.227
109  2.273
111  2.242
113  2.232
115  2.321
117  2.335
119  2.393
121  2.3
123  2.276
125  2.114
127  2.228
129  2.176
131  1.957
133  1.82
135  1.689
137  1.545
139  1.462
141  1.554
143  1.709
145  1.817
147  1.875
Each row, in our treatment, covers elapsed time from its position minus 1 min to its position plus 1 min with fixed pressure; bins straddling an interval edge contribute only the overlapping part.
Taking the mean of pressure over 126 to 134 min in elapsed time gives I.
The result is 2.05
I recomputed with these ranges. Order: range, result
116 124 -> 2.33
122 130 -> 2.2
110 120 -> 2.3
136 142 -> 1.52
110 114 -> 2.24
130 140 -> 1.69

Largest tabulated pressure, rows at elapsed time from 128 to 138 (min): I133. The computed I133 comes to 2.176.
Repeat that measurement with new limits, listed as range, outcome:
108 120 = 2.393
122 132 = 2.276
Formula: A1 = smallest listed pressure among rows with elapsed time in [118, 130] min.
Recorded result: 2.114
